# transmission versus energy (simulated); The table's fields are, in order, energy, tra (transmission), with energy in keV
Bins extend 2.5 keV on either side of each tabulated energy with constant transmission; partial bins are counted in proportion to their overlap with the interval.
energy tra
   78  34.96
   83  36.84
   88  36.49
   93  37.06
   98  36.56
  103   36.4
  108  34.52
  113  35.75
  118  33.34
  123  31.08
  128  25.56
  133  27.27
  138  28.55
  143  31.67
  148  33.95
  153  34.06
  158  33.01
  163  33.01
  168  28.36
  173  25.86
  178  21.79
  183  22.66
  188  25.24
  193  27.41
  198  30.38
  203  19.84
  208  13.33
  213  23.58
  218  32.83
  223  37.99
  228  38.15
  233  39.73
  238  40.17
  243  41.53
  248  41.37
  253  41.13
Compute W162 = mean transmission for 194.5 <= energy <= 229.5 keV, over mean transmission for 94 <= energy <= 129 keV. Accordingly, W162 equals 0.8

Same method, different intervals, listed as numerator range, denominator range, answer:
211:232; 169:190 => 1.40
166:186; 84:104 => 0.67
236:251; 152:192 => 1.48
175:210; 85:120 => 0.65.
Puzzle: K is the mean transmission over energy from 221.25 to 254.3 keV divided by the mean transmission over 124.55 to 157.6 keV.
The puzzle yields 1.32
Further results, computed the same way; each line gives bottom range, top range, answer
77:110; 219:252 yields 1.09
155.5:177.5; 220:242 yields 1.33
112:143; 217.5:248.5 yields 1.30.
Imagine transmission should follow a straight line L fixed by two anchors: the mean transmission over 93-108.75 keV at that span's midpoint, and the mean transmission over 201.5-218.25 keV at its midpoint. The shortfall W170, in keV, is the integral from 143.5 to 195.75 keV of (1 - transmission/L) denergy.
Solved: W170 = -3.7 keV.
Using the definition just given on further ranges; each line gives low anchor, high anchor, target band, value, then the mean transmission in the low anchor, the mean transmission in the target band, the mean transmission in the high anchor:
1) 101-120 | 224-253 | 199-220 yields 8.8 keV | 35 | 22.7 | 40.2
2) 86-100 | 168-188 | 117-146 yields 1.5 keV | 36.7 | 29.5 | 24.3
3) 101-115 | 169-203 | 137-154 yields -0.9 keV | 35.5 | 32.2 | 25.3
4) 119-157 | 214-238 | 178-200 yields 5.4 keV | 30.5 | 25.8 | 36.6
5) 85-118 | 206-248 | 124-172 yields 6.5 keV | 35.9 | 30.5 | 34.1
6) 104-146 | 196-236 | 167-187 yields 3.9 keV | 31.2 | 24.4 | 29.6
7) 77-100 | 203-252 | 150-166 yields 0.9 keV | 36.5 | 33.2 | 33.8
